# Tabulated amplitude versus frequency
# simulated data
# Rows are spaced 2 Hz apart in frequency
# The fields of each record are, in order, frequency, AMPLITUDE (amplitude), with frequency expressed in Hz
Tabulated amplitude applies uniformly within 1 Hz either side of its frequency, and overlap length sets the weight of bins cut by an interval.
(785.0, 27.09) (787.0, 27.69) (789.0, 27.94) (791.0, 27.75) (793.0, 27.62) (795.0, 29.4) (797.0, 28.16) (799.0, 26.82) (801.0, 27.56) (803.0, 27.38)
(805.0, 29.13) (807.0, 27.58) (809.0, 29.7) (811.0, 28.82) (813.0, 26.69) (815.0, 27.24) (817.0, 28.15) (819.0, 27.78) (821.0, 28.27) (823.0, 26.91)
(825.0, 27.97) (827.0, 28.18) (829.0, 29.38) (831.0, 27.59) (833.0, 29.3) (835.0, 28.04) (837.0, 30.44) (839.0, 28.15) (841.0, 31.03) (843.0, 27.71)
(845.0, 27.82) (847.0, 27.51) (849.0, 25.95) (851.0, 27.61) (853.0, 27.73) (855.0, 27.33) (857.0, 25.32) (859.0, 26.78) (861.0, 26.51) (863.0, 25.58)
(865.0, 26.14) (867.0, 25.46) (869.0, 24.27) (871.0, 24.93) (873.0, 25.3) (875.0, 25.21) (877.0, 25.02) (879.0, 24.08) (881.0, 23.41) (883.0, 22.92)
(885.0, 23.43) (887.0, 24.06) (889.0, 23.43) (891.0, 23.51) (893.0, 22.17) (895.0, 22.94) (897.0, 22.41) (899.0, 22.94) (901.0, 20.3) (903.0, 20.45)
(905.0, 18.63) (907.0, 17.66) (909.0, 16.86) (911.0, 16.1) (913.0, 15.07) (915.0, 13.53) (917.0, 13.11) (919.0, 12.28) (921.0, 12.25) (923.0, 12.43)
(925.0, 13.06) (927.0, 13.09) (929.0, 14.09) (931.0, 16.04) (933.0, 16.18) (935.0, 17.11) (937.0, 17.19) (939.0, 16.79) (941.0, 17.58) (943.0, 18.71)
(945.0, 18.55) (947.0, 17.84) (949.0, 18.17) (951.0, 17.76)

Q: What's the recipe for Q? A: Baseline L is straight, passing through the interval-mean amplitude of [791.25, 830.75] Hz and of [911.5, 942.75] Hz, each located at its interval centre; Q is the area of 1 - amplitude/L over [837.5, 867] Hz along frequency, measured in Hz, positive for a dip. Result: -4.9 Hz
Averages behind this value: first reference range 28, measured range 27.2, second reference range 14.8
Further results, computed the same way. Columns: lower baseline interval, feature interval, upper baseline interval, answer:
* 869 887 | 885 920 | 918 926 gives -2.7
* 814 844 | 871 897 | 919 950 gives -2.3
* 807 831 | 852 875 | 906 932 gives -4.2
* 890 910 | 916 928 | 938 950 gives 4.1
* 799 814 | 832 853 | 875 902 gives -2.0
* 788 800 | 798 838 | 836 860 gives -0.4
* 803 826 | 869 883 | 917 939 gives -2.6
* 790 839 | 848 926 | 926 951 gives 0.3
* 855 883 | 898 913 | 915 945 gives 0.4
